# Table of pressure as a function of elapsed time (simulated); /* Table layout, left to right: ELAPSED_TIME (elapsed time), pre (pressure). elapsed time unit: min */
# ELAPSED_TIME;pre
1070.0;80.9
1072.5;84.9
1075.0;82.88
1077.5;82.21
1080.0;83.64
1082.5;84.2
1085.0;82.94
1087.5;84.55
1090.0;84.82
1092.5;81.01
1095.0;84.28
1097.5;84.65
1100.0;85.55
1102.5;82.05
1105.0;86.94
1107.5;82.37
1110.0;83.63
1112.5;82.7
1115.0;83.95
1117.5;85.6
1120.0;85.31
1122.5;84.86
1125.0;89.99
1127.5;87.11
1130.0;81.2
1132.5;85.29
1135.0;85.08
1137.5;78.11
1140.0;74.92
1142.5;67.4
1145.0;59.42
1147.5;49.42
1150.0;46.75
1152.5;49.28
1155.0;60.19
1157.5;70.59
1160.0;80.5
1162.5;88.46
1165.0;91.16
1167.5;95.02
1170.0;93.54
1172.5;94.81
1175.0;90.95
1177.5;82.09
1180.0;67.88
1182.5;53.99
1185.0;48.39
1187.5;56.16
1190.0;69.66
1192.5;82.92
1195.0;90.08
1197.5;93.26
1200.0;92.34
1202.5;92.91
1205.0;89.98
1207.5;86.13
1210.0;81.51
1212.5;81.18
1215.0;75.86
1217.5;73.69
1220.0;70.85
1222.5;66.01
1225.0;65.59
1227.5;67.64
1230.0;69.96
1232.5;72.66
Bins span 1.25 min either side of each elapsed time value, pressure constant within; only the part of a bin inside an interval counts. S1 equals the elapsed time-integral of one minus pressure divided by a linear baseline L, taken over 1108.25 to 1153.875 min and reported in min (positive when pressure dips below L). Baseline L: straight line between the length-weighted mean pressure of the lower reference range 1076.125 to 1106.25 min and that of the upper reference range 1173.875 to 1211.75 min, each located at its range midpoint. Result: 3.5 min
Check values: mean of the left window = 83.9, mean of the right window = 78.5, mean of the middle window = 75.6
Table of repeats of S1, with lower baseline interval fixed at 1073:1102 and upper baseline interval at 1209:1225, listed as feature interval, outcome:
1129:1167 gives 3.6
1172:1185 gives 0.5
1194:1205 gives -2.4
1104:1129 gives -1.1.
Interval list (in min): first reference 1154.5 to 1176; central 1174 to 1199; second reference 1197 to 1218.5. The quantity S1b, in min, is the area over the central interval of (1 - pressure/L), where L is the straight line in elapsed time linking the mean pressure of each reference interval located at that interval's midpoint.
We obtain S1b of 3.5 min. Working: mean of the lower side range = 85.8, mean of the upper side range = 85.1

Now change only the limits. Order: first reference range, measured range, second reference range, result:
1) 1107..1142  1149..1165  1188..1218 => 2.9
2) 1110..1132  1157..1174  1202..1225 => -1.4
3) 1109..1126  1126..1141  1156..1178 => 0.6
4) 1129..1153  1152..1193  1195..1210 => 1.9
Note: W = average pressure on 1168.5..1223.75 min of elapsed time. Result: 78.9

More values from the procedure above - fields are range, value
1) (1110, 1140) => 84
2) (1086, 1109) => 84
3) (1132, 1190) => 72.4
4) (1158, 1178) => 89.1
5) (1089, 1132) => 84.5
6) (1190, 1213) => 87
